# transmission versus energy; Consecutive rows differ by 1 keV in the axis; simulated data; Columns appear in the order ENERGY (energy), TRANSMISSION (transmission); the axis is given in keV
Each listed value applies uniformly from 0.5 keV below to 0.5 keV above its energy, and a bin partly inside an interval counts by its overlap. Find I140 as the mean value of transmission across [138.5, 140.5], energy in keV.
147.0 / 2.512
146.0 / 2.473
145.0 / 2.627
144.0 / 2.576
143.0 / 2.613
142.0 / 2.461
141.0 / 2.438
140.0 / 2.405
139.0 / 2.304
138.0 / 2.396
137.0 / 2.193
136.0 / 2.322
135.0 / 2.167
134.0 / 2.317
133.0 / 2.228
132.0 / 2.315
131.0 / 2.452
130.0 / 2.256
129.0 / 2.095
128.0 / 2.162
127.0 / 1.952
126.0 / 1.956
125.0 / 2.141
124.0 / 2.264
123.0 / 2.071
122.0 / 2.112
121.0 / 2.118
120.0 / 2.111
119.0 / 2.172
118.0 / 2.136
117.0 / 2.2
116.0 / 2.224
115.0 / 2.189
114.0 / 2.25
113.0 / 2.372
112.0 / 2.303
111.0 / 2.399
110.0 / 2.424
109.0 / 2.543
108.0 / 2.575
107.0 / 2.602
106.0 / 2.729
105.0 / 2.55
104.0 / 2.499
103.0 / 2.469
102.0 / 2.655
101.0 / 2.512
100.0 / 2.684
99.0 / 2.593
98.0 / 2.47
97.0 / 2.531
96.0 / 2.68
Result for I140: 2.35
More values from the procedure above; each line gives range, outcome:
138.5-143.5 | 2.44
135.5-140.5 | 2.32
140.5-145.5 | 2.54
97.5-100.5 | 2.58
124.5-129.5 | 2.06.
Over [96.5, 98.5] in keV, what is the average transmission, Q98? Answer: 2.5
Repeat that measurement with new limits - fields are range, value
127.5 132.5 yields 2.26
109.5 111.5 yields 2.41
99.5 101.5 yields 2.6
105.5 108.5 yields 2.64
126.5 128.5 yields 2.06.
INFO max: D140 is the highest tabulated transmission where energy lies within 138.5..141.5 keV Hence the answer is 2.438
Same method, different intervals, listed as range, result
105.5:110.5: 2.729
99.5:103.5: 2.684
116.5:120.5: 2.2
